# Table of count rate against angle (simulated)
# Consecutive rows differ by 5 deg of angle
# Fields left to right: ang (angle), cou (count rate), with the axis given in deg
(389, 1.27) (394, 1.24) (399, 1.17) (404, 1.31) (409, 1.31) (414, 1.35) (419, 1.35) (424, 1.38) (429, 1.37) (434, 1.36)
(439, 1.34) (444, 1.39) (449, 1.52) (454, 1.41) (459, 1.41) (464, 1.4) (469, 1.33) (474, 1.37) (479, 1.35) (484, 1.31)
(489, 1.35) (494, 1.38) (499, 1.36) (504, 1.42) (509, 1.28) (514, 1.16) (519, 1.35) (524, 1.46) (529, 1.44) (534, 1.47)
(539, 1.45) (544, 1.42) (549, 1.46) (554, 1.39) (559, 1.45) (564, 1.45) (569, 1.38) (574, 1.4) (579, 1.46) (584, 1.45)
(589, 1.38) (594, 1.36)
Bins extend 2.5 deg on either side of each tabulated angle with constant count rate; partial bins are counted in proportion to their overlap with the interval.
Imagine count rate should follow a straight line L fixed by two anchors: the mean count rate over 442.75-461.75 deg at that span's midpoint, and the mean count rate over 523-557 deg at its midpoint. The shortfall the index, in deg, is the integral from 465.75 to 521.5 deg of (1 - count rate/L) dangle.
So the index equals 4.0 deg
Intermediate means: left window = 1.43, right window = 1.44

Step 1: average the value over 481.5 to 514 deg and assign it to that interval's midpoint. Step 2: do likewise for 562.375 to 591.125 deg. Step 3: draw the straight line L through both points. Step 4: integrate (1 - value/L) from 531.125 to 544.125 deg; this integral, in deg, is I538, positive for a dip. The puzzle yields -0.69 deg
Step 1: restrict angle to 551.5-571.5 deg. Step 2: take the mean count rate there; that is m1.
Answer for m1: 1.42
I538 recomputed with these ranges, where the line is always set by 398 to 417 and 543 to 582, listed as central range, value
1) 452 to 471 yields -0.7 deg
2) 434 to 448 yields -0.6 deg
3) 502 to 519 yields 1.1 deg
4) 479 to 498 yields 0.2 deg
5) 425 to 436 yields -0.4 deg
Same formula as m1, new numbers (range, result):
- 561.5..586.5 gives 1.43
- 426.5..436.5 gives 1.37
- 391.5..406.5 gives 1.24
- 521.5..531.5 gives 1.45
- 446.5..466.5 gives 1.44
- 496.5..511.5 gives 1.35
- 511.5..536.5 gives 1.38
